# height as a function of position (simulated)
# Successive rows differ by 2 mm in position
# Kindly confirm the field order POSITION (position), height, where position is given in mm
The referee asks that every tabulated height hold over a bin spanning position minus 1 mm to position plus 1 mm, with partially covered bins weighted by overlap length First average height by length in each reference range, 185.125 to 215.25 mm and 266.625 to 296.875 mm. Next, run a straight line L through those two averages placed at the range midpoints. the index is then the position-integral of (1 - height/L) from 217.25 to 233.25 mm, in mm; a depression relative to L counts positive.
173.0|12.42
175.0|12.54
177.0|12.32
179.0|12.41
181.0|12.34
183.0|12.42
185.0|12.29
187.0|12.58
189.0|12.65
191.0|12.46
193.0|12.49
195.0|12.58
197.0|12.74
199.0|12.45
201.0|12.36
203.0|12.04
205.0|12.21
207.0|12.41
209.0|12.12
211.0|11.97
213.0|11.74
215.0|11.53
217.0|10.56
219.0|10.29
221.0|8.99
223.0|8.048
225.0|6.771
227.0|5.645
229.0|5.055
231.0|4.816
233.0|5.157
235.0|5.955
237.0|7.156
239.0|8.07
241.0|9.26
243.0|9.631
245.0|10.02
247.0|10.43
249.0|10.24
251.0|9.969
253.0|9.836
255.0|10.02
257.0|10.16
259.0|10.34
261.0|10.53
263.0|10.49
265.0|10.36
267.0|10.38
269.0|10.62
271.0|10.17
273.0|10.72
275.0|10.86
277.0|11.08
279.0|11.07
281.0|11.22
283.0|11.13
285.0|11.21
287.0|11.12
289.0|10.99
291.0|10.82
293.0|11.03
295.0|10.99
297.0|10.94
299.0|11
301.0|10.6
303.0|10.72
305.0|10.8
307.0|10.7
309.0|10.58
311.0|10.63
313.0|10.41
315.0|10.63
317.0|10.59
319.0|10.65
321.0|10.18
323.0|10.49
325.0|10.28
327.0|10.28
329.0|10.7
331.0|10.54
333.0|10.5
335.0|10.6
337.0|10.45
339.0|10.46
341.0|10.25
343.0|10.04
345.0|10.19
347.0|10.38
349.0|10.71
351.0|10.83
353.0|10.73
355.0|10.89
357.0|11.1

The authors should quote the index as 6.5 mm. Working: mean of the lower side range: 12.3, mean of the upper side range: 10.9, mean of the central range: 7.1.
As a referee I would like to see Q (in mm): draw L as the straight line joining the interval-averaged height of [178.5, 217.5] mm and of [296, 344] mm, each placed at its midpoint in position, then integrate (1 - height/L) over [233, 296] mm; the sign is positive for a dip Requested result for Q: 6.5 mm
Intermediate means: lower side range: 12.2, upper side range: 10.5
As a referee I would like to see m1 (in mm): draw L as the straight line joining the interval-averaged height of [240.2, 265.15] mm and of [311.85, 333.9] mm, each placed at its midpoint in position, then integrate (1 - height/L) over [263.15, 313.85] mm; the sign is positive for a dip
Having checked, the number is -2.52 mm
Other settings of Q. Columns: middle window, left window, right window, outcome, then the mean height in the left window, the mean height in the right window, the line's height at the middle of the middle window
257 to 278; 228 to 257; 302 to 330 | -3.37 mm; 8.32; 10.5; 9.08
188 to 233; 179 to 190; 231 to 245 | -0.94 mm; 12.5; 7.52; 10.1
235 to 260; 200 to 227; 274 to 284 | 3.28 mm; 10.7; 11.1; 10.9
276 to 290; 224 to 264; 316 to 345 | -2.64 mm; 8.48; 10.4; 9.35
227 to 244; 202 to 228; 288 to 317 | 5.90 mm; 10.3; 10.8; 10.4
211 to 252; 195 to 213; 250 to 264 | 9.65 mm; 12.3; 10.2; 11.2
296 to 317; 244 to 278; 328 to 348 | -0.61 mm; 10.4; 10.4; 10.4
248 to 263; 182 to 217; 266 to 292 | 1.46 mm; 12.2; 10.9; 11.3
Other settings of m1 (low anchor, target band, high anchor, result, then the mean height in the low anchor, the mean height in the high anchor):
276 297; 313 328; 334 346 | 0.2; 11.1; 10.3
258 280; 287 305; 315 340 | -0.6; 10.6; 10.5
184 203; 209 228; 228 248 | 0.3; 12.5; 7.55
